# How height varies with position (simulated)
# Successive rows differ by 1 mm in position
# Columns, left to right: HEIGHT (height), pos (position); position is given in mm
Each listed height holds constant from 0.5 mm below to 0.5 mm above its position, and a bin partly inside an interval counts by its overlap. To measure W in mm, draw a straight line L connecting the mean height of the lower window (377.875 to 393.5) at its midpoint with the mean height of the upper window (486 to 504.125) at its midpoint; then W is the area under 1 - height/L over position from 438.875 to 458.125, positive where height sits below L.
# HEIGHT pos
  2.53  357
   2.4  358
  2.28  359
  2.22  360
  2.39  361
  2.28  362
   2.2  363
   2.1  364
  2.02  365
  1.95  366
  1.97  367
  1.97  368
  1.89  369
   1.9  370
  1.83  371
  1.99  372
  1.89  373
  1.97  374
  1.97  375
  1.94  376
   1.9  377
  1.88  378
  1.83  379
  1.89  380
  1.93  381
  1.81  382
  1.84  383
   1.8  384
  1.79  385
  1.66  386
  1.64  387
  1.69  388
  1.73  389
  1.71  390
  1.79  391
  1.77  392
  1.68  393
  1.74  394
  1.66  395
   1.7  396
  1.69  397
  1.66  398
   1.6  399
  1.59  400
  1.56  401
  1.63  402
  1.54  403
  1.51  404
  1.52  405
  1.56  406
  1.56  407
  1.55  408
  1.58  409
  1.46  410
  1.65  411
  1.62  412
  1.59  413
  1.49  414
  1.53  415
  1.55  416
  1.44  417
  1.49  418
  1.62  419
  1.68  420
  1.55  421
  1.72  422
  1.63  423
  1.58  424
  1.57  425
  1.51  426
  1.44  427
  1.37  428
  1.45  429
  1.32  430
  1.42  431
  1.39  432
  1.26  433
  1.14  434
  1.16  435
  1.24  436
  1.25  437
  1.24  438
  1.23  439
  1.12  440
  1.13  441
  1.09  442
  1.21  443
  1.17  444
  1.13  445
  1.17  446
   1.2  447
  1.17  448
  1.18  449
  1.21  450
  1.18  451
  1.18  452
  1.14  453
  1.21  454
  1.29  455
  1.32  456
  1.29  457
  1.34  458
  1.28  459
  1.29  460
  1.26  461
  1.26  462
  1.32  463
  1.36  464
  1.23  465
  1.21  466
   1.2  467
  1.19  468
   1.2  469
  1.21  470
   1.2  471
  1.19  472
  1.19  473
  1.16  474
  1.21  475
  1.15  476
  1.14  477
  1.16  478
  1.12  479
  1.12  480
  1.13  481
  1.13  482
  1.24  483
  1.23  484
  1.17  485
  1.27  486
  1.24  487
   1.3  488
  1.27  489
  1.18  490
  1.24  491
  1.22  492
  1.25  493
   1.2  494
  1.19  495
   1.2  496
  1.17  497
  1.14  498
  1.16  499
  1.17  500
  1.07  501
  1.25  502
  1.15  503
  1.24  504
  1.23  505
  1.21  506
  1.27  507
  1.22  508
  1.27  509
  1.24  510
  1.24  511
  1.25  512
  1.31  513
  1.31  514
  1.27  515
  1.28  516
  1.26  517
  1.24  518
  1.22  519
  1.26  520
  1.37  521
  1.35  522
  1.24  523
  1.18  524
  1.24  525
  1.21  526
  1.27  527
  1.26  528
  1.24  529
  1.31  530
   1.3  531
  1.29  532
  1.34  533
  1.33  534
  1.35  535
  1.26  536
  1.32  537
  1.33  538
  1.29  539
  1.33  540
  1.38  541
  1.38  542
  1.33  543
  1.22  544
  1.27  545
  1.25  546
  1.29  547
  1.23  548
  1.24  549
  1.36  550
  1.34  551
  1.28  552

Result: 3.3 mm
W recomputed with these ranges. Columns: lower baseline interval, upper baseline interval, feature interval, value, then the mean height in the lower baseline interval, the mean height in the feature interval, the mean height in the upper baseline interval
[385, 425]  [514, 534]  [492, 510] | 1.8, 1.61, 1.2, 1.27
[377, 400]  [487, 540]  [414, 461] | 6.9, 1.75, 1.33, 1.25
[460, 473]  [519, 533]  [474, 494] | 0.8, 1.24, 1.2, 1.27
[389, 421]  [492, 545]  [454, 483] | 3.9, 1.6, 1.22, 1.26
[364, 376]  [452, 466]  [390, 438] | 2.5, 1.95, 1.53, 1.27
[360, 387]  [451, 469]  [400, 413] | 0.9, 1.95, 1.56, 1.25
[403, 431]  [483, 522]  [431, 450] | 3.3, 1.54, 1.2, 1.23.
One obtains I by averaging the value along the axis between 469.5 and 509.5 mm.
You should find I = 1.2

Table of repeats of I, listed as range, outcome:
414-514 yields 1.27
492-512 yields 1.21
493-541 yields 1.25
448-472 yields 1.24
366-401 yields 1.8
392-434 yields 1.55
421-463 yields 1.29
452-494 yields 1.22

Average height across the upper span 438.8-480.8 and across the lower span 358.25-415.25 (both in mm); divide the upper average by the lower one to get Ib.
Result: 0.7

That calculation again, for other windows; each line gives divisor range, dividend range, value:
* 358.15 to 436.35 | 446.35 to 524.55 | 0.72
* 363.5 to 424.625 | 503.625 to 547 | 0.74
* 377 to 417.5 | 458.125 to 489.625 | 0.73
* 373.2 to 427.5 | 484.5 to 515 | 0.73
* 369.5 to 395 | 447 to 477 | 0.67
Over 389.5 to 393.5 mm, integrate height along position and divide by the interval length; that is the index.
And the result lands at 1.74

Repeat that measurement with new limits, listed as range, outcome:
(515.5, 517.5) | 1.27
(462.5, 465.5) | 1.3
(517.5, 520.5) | 1.24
